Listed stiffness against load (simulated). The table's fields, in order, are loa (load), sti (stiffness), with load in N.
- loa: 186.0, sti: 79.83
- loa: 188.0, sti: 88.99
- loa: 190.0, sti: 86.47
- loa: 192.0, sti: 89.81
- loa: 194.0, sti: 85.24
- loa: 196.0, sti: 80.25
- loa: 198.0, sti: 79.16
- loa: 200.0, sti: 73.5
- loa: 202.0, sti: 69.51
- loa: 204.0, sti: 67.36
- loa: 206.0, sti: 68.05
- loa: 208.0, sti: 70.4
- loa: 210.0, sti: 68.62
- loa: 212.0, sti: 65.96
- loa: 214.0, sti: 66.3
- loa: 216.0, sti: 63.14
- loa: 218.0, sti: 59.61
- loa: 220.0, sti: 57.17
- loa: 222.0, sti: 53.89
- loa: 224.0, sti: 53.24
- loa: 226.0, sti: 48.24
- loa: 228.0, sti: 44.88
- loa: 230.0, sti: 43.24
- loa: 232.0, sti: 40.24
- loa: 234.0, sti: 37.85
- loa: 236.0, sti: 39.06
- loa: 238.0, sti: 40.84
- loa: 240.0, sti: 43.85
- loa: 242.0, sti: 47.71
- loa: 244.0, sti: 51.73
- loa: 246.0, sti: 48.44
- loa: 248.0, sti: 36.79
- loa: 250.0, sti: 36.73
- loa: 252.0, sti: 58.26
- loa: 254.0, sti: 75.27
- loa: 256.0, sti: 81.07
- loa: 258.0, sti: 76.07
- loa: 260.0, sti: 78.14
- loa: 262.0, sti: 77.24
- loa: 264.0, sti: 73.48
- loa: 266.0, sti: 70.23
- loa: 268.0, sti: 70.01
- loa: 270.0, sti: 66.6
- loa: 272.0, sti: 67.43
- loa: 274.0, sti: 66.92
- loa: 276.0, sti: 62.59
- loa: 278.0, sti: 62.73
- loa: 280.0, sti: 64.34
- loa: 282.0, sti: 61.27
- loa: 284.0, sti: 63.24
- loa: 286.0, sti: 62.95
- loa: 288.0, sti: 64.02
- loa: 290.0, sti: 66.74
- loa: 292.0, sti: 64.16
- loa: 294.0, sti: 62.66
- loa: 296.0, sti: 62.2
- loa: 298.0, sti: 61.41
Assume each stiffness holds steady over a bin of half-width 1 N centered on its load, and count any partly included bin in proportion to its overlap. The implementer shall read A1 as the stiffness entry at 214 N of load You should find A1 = 66.3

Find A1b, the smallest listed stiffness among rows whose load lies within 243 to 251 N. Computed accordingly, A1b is 36.73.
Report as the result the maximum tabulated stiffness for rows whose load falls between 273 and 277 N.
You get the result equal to 66.92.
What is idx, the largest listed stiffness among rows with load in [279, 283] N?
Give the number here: 64.34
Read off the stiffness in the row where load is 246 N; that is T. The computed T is 48.44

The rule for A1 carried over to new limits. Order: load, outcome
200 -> 73.5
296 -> 62.2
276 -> 62.59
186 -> 79.83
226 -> 48.24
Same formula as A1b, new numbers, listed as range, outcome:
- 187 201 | 73.5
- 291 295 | 62.66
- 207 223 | 53.89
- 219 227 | 48.24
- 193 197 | 80.25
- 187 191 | 86.47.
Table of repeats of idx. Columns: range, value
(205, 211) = 70.4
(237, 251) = 51.73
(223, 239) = 53.24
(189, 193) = 89.81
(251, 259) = 81.07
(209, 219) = 68.62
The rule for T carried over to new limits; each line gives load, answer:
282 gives 61.27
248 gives 36.79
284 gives 63.24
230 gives 43.24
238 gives 40.84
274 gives 66.92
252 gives 58.26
